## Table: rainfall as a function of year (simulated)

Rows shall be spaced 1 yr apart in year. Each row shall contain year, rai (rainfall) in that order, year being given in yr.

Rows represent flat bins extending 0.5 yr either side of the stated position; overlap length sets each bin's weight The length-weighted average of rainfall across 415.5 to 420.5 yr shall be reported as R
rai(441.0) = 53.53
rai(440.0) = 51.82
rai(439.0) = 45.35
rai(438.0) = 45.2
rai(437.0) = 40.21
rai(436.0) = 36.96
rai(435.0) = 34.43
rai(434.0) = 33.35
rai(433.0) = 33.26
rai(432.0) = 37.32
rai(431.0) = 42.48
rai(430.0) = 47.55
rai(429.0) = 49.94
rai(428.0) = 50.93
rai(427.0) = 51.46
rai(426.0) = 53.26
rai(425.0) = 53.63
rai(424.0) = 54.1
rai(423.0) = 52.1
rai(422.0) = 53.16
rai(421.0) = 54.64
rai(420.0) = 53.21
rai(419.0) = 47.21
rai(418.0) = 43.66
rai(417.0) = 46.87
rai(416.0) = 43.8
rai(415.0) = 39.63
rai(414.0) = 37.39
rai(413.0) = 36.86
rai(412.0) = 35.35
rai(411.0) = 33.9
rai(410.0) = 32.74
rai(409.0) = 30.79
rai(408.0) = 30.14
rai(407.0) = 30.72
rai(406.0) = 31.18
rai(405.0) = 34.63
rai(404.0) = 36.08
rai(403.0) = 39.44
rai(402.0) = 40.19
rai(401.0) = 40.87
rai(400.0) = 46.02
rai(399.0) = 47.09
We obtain 47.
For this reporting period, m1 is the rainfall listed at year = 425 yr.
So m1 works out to 53.63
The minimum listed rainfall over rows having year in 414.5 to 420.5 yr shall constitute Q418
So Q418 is 39.63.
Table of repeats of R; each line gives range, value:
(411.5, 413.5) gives 36.1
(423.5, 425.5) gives 53.9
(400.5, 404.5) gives 39.1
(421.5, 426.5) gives 53.2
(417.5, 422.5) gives 50.4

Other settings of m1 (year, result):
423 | 52.1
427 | 51.46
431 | 42.48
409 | 30.79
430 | 47.55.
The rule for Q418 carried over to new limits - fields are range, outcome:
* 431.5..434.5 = 33.26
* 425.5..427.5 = 51.46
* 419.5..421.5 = 53.21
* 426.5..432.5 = 37.32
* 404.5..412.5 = 30.14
